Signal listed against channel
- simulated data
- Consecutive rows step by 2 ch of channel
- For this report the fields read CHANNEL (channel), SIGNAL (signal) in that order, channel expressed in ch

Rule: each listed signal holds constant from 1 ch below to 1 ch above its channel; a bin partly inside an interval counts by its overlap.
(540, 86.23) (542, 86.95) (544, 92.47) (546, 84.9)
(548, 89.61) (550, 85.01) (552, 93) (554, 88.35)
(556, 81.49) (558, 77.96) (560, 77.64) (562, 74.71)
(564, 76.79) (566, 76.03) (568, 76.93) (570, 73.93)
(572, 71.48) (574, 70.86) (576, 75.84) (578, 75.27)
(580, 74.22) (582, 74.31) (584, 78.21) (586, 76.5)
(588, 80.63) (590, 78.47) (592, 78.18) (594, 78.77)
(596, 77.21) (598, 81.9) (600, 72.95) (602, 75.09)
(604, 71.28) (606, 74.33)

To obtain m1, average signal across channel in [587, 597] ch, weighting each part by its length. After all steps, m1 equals 78.7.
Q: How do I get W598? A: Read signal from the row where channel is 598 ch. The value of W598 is 81.9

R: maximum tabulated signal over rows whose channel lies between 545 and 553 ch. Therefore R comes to 93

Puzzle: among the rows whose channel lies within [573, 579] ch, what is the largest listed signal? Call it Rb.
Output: 75.84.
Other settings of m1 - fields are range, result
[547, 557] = 87.5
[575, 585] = 75.6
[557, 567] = 76.6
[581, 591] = 77.6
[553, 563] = 80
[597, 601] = 77.4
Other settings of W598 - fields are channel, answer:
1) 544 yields 92.47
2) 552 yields 93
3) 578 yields 75.27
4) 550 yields 85.01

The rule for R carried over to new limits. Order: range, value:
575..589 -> 80.63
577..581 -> 75.27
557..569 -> 77.96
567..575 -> 76.93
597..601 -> 81.9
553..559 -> 88.35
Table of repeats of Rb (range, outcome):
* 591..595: 78.77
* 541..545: 92.47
